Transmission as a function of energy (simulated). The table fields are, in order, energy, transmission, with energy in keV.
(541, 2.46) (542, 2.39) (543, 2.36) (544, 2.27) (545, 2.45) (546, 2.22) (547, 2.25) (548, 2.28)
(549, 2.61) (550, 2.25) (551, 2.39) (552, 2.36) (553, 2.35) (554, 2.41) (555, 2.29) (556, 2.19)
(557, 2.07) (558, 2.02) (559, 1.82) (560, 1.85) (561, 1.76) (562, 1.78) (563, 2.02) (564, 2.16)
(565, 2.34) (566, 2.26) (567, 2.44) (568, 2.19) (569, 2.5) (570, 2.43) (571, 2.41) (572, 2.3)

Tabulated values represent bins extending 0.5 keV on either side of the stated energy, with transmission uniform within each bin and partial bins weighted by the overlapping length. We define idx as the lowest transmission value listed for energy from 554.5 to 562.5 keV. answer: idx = 1.76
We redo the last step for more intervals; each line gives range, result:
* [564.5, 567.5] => 2.26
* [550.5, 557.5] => 2.07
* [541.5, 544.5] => 2.27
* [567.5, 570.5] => 2.19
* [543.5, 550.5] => 2.22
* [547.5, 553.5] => 2.25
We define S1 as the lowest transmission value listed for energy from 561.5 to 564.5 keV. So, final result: 1.78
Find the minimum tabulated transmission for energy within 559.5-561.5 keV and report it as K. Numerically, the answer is 1.76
